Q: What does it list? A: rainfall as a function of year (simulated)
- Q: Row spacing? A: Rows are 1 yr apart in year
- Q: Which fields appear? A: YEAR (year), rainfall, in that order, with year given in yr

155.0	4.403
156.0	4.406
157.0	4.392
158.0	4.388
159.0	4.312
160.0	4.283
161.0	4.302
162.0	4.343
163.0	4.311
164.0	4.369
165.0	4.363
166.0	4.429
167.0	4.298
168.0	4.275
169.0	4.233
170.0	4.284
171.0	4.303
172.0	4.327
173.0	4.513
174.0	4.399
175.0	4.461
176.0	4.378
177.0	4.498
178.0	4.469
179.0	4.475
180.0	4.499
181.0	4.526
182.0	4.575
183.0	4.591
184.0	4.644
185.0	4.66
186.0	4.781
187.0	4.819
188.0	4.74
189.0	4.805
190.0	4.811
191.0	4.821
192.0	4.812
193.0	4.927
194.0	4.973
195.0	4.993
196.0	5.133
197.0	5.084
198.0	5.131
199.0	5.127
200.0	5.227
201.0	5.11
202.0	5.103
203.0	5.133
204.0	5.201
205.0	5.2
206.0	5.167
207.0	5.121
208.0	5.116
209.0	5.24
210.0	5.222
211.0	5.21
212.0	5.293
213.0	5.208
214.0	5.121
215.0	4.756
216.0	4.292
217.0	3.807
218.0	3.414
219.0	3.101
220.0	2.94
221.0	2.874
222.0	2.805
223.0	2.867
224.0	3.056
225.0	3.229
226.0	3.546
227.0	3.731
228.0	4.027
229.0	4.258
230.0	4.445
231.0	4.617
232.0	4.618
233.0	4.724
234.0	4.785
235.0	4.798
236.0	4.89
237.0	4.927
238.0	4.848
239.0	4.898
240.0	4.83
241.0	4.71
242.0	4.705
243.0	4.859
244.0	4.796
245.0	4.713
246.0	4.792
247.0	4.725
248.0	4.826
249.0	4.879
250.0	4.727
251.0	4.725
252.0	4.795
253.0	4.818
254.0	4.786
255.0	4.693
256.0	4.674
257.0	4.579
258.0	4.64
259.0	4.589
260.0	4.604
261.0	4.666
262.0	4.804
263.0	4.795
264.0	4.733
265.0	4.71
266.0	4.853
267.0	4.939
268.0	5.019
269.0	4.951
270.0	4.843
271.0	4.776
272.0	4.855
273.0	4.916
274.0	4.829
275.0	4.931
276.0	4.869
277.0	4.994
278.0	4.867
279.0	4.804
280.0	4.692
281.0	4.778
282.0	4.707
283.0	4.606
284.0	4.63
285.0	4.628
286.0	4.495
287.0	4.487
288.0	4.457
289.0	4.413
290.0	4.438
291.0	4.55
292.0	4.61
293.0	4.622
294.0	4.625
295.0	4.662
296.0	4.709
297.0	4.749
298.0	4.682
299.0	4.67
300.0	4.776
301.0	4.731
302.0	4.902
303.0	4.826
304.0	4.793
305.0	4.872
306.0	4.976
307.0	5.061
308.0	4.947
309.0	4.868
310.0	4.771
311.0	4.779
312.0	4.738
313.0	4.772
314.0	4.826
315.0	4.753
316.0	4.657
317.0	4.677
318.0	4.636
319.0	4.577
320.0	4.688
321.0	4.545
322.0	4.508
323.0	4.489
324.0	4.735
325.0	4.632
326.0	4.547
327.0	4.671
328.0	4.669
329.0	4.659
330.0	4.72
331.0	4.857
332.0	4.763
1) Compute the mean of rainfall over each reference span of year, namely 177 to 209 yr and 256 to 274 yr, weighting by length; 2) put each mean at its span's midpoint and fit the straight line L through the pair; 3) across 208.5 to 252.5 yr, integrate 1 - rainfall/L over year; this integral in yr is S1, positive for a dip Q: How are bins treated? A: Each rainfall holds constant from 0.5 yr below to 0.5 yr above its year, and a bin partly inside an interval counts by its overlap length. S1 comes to 3.9 yr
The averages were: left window 4.9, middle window 4.4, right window 4.78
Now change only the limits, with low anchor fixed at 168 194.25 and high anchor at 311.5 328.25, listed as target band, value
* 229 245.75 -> -0.5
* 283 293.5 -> 0.2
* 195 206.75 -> -1.4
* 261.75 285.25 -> -0.9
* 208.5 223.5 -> 1.5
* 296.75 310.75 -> -0.6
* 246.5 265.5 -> -0.4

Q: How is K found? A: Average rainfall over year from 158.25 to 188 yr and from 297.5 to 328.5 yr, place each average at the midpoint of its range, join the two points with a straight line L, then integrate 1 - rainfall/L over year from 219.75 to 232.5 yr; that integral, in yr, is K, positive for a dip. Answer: 2.6 yr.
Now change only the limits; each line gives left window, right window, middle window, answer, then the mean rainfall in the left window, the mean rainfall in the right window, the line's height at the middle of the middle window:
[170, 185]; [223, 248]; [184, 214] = -3.8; 4.48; 4.45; 4.47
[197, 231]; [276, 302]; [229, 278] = -2.5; 4.41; 4.66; 4.54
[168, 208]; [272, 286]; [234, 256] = -0.1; 4.77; 4.78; 4.78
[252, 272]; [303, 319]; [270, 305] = 0.5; 4.76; 4.8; 4.78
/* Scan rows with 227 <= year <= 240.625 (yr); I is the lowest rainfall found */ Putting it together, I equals 3.731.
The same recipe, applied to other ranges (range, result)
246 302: 4.413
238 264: 4.579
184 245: 2.805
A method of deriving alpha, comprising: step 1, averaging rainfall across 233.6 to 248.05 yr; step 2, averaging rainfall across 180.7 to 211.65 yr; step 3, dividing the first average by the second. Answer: 1.0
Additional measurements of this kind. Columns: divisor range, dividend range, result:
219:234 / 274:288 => 1.27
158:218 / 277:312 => 1.00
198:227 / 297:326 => 1.08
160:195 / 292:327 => 1.04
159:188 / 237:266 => 1.07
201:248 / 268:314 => 1.06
